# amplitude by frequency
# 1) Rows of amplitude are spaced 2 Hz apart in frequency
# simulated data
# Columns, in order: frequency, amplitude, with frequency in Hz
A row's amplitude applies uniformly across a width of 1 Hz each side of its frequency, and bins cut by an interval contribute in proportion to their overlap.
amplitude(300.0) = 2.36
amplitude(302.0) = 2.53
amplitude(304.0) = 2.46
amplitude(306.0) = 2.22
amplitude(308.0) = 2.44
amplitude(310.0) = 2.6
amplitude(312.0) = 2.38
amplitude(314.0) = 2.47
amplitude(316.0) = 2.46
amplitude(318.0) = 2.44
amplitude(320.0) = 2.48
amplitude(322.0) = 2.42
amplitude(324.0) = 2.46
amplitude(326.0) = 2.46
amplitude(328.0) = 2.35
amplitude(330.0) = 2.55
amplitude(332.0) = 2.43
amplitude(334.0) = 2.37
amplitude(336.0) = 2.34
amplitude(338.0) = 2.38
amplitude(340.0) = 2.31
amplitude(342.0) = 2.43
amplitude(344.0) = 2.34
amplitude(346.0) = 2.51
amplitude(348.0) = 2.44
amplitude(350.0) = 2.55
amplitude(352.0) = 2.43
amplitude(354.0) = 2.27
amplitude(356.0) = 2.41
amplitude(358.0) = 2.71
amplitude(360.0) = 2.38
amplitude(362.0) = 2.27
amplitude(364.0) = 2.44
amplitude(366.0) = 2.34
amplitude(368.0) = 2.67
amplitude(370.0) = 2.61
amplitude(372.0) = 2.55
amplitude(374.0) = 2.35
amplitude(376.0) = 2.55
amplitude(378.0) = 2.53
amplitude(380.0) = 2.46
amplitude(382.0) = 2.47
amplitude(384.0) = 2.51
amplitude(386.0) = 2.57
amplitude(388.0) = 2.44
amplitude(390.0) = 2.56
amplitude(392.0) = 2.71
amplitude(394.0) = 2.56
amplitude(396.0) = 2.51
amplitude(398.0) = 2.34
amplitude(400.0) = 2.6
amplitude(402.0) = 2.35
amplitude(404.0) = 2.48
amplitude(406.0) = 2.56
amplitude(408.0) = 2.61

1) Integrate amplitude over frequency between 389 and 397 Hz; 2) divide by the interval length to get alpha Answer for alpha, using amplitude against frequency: 2.58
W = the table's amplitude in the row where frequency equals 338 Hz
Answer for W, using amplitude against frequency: 2.38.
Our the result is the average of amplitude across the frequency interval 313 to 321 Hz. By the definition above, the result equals 2.46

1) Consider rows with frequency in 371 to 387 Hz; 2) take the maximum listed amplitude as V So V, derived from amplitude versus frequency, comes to 2.57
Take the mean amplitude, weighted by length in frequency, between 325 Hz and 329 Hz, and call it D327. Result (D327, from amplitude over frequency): 2.41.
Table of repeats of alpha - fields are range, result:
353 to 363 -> 2.41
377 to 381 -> 2.5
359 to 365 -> 2.36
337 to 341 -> 2.34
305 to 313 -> 2.41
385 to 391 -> 2.52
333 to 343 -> 2.37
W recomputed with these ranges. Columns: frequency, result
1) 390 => 2.56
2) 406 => 2.56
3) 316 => 2.46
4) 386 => 2.57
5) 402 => 2.35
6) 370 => 2.61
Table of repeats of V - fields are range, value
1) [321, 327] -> 2.46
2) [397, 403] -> 2.6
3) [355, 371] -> 2.71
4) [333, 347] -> 2.51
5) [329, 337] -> 2.55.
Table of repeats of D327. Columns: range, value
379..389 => 2.49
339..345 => 2.36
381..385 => 2.49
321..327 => 2.45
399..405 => 2.48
